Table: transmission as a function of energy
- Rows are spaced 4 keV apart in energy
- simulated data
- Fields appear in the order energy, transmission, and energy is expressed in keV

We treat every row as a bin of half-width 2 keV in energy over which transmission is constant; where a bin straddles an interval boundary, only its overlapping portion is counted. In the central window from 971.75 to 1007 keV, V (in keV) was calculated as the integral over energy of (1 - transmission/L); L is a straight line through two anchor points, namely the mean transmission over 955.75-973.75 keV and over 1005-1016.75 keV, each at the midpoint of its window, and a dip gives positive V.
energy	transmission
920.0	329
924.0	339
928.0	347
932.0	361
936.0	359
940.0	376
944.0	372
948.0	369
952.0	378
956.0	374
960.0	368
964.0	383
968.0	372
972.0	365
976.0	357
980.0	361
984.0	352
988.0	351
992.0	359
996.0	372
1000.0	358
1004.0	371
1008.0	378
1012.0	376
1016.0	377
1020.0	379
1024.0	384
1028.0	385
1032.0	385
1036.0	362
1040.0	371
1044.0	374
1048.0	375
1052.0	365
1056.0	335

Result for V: 1.3 keV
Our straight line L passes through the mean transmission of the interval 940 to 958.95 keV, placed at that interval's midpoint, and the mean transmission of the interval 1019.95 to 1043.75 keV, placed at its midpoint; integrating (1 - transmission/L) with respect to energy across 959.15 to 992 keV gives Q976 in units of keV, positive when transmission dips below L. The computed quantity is 1.0 keV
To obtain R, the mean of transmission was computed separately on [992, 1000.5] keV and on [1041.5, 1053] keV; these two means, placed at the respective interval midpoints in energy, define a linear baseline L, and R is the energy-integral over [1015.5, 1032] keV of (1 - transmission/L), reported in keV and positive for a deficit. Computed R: -0.6 keV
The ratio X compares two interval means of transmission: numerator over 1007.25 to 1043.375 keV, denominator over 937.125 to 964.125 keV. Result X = 1.01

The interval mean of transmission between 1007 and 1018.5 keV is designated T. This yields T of 377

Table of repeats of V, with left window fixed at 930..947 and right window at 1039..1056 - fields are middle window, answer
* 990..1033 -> -0.9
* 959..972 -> -0.2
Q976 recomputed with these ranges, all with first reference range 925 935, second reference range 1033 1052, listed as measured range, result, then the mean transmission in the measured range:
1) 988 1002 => 0.1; 361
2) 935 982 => -1.6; 370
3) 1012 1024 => -0.4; 379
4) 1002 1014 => -0.3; 375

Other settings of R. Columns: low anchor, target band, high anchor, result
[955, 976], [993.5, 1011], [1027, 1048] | 0.1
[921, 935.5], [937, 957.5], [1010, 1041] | -1.1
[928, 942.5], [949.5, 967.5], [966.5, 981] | -0.6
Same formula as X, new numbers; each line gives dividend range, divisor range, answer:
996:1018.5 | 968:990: 1.04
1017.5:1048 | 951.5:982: 1.02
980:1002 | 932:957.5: 0.97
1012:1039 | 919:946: 1.06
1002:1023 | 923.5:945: 1.05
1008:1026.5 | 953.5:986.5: 1.03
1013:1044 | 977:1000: 1.05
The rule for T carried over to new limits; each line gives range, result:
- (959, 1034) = 370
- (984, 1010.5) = 364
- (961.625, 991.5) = 363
